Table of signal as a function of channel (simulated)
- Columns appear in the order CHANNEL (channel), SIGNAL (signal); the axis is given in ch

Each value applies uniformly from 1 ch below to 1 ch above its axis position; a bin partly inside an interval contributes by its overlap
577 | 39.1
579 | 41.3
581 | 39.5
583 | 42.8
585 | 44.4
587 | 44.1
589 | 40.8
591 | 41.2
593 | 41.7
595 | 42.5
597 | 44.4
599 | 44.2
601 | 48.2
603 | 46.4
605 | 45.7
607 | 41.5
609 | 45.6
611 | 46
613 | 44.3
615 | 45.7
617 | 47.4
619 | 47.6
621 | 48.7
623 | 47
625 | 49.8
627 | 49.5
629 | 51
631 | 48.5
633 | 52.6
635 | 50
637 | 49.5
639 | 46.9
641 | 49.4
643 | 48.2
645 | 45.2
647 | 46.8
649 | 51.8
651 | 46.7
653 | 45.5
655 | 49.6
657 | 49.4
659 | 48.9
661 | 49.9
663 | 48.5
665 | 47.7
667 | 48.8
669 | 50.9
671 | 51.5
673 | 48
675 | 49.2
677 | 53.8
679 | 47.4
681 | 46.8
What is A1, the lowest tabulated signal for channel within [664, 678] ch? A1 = 47.7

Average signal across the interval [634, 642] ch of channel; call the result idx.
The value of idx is 49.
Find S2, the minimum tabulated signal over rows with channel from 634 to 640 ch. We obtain 46.9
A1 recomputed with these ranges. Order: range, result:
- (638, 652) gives 45.2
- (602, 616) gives 41.5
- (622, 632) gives 47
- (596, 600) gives 44.2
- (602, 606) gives 45.7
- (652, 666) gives 45.5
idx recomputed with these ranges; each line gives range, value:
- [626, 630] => 50.2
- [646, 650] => 49.3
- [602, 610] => 44.8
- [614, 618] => 46.5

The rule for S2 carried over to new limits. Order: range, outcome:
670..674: 48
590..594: 41.2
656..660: 48.9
